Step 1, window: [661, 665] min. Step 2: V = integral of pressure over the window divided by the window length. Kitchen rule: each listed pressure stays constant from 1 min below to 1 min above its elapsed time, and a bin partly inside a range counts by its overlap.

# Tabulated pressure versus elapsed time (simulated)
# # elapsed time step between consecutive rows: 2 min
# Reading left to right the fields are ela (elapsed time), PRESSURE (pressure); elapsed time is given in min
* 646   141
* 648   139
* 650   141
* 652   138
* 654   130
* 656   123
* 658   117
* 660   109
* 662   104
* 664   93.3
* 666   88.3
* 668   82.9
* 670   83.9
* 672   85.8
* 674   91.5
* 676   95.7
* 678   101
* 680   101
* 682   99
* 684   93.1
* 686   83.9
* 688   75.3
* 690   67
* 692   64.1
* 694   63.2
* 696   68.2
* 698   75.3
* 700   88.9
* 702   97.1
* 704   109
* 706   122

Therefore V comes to 98.7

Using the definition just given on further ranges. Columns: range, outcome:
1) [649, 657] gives 133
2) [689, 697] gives 65.6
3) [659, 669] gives 95.5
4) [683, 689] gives 84.1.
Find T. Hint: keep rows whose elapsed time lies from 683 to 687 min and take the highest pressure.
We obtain 93.1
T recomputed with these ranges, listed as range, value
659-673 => 109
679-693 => 101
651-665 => 138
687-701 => 88.9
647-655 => 141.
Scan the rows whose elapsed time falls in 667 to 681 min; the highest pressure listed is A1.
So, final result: 101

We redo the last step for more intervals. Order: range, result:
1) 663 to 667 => 93.3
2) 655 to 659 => 123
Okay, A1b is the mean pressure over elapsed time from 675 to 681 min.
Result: 99.2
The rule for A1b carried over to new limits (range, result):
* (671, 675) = 88.7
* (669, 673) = 84.8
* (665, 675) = 86.5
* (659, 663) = 106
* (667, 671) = 83.4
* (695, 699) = 71.8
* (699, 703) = 93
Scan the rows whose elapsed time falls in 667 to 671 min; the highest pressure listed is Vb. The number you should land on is 83.9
